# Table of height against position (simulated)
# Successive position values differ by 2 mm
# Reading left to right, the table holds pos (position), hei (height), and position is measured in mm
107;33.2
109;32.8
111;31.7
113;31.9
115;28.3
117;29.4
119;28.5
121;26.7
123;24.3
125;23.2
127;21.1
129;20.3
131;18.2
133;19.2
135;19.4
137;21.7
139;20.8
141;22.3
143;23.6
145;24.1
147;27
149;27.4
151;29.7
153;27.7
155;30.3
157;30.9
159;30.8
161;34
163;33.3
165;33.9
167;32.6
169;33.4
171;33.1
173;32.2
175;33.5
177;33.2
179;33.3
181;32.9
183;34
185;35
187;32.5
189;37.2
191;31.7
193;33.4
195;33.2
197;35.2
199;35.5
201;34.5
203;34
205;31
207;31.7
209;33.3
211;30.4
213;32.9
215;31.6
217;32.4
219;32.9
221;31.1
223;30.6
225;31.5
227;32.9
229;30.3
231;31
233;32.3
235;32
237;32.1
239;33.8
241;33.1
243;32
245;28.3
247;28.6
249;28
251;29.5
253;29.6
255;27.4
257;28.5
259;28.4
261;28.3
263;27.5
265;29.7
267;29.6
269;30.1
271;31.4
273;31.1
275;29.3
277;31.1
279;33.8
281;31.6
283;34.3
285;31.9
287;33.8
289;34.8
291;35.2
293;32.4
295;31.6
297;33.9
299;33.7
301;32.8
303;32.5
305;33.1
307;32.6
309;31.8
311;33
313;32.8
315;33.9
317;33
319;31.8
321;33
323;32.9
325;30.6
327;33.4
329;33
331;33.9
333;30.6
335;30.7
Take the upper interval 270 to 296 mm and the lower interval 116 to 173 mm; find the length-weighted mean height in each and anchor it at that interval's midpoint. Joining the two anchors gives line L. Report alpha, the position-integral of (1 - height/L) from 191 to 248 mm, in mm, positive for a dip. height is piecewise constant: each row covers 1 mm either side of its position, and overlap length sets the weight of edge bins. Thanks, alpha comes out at -4.51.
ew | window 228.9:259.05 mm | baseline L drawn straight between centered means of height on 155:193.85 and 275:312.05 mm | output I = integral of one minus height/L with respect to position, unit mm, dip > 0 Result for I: 2.40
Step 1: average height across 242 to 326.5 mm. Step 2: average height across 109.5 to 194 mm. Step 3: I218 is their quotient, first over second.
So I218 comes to 1.09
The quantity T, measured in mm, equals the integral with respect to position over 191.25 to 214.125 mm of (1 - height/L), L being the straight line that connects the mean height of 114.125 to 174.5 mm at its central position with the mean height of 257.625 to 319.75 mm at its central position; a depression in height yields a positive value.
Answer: -3.3 mm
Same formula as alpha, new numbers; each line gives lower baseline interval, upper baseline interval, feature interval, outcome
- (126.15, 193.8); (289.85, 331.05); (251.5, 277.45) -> 1.9 mm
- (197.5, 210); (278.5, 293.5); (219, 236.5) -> 1.0 mm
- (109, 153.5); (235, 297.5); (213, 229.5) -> -1.6 mm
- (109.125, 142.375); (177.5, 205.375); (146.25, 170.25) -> -1.5 mm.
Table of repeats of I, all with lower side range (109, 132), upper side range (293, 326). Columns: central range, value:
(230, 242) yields -0.90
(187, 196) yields -1.63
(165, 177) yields -2.25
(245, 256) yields 0.73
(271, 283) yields -0.03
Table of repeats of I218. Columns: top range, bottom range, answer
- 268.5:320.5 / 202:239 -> 1.02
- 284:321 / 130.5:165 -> 1.26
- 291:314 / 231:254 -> 1.06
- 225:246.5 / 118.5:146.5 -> 1.42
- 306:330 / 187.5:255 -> 1.02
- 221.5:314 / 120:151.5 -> 1.37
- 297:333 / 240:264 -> 1.13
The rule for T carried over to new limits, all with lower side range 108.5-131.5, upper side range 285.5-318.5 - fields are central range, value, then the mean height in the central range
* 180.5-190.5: -1.9 mm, 34.3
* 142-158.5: -0.1 mm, 27.7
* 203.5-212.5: -0.7 mm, 31.8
